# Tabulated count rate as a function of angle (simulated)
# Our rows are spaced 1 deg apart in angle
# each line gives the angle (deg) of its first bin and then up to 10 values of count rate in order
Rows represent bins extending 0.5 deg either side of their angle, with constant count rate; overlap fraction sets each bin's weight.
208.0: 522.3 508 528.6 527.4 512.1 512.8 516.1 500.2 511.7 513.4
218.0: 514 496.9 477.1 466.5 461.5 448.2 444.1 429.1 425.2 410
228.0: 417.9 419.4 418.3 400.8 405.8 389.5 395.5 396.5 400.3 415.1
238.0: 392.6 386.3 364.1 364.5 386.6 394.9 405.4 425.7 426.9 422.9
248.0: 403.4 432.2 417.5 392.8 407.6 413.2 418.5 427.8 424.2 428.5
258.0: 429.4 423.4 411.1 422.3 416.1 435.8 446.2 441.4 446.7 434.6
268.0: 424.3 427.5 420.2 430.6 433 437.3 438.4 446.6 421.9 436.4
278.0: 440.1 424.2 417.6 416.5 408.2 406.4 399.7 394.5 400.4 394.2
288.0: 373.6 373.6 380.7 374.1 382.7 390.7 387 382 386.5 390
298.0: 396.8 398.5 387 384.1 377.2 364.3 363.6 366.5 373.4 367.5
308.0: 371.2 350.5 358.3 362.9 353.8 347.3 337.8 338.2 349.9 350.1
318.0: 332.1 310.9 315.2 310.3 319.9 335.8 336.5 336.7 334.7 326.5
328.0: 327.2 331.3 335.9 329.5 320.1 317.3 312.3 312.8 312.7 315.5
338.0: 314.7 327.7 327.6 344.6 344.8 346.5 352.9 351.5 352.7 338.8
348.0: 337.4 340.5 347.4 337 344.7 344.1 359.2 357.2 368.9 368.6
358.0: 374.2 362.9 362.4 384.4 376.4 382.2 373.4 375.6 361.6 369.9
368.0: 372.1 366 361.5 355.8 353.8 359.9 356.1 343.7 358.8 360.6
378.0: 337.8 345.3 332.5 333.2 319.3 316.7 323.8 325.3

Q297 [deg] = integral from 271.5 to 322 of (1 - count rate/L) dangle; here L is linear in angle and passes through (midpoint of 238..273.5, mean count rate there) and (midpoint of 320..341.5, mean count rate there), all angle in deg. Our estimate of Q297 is -1.9 deg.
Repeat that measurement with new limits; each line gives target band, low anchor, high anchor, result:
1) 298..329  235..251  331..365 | 1.24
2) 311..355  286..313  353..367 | 4.45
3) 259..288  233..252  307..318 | -3.35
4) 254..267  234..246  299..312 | -1.41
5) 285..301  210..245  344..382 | 0.51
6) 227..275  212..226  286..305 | 2.64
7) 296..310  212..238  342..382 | 0.69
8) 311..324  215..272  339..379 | 1.59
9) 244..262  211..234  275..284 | 0.82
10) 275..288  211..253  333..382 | -0.41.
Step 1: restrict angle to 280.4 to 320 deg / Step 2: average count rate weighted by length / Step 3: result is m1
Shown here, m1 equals 373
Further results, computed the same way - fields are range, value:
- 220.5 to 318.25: 403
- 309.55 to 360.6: 339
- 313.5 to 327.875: 331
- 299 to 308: 374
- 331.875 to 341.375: 320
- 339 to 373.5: 357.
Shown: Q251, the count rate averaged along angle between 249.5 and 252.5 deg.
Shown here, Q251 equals 406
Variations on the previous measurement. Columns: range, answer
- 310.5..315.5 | 348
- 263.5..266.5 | 445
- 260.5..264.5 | 430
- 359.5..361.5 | 373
